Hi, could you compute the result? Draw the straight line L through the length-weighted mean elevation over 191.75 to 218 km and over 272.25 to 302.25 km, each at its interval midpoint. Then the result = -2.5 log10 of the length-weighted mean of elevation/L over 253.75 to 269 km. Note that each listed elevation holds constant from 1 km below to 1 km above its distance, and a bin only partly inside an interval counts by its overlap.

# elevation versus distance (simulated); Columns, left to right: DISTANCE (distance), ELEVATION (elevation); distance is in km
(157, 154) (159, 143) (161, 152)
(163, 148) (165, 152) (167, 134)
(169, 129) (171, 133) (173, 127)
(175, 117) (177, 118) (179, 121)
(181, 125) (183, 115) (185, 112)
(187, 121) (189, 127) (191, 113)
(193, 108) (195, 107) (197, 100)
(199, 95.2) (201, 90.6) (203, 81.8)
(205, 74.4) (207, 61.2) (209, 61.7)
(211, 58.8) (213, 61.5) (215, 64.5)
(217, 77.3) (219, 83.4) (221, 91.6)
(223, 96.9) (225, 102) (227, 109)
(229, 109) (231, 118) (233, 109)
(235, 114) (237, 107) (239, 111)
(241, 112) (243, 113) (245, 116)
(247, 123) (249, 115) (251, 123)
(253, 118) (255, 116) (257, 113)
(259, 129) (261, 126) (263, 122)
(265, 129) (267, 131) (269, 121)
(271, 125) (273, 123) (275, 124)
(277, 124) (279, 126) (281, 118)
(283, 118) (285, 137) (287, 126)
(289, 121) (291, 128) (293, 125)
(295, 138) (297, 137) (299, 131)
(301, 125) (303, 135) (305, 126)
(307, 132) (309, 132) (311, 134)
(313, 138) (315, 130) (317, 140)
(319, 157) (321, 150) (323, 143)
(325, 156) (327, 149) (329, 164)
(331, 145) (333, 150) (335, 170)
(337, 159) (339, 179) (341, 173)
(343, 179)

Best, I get -0.103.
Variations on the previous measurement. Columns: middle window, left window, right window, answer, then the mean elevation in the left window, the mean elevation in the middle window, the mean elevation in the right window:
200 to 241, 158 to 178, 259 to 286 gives 0.40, 135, 89.7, 125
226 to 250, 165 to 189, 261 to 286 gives 0.11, 124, 113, 125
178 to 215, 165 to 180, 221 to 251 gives 0.26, 127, 95.5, 111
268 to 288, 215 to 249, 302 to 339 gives 0.02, 105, 124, 146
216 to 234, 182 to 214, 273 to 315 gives 0.04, 93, 99.6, 129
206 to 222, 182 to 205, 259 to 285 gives 0.49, 105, 70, 125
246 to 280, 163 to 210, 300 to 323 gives 0.03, 111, 123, 137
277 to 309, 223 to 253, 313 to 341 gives 0.08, 113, 128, 153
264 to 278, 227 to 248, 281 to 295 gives -0.03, 113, 125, 126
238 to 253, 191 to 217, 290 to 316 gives -0.14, 81.5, 116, 132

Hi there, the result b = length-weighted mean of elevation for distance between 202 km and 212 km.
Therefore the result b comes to 67.6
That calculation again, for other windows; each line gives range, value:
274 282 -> 123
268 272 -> 123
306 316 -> 133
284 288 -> 132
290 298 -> 132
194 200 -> 101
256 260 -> 121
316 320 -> 148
